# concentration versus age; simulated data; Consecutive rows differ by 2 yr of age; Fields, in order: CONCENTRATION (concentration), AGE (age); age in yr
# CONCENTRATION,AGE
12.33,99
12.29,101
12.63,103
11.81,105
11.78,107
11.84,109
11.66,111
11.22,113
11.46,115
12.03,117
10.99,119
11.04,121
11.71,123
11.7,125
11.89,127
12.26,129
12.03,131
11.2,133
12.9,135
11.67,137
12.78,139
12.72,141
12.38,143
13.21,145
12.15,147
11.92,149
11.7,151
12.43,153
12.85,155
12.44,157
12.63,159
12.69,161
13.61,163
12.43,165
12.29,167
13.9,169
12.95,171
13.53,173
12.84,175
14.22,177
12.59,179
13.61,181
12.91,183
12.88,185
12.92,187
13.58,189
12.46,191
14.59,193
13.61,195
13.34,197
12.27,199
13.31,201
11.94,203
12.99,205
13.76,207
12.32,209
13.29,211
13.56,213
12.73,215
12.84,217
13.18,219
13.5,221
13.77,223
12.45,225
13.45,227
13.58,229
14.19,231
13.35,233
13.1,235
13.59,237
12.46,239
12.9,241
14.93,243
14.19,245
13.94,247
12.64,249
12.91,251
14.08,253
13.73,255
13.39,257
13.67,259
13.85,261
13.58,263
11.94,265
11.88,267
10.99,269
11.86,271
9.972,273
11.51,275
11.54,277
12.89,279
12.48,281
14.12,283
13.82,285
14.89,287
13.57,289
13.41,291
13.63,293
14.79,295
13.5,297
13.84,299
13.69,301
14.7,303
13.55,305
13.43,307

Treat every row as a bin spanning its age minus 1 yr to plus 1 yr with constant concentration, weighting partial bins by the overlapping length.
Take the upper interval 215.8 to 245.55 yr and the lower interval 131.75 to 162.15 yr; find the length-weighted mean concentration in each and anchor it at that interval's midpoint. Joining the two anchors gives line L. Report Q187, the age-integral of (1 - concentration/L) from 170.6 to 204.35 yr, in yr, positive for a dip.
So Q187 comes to -0.71 yr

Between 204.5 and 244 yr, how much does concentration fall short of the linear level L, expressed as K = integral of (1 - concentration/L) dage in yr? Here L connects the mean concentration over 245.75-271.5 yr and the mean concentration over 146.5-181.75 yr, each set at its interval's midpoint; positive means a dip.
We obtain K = -1.1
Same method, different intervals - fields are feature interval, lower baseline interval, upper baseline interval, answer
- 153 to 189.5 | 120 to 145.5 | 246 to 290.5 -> -2.1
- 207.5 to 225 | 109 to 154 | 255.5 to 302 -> -0.8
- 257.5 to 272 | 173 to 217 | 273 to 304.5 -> 0.8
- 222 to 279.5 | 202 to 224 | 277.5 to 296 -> 1.7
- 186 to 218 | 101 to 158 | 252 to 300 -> -1.5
